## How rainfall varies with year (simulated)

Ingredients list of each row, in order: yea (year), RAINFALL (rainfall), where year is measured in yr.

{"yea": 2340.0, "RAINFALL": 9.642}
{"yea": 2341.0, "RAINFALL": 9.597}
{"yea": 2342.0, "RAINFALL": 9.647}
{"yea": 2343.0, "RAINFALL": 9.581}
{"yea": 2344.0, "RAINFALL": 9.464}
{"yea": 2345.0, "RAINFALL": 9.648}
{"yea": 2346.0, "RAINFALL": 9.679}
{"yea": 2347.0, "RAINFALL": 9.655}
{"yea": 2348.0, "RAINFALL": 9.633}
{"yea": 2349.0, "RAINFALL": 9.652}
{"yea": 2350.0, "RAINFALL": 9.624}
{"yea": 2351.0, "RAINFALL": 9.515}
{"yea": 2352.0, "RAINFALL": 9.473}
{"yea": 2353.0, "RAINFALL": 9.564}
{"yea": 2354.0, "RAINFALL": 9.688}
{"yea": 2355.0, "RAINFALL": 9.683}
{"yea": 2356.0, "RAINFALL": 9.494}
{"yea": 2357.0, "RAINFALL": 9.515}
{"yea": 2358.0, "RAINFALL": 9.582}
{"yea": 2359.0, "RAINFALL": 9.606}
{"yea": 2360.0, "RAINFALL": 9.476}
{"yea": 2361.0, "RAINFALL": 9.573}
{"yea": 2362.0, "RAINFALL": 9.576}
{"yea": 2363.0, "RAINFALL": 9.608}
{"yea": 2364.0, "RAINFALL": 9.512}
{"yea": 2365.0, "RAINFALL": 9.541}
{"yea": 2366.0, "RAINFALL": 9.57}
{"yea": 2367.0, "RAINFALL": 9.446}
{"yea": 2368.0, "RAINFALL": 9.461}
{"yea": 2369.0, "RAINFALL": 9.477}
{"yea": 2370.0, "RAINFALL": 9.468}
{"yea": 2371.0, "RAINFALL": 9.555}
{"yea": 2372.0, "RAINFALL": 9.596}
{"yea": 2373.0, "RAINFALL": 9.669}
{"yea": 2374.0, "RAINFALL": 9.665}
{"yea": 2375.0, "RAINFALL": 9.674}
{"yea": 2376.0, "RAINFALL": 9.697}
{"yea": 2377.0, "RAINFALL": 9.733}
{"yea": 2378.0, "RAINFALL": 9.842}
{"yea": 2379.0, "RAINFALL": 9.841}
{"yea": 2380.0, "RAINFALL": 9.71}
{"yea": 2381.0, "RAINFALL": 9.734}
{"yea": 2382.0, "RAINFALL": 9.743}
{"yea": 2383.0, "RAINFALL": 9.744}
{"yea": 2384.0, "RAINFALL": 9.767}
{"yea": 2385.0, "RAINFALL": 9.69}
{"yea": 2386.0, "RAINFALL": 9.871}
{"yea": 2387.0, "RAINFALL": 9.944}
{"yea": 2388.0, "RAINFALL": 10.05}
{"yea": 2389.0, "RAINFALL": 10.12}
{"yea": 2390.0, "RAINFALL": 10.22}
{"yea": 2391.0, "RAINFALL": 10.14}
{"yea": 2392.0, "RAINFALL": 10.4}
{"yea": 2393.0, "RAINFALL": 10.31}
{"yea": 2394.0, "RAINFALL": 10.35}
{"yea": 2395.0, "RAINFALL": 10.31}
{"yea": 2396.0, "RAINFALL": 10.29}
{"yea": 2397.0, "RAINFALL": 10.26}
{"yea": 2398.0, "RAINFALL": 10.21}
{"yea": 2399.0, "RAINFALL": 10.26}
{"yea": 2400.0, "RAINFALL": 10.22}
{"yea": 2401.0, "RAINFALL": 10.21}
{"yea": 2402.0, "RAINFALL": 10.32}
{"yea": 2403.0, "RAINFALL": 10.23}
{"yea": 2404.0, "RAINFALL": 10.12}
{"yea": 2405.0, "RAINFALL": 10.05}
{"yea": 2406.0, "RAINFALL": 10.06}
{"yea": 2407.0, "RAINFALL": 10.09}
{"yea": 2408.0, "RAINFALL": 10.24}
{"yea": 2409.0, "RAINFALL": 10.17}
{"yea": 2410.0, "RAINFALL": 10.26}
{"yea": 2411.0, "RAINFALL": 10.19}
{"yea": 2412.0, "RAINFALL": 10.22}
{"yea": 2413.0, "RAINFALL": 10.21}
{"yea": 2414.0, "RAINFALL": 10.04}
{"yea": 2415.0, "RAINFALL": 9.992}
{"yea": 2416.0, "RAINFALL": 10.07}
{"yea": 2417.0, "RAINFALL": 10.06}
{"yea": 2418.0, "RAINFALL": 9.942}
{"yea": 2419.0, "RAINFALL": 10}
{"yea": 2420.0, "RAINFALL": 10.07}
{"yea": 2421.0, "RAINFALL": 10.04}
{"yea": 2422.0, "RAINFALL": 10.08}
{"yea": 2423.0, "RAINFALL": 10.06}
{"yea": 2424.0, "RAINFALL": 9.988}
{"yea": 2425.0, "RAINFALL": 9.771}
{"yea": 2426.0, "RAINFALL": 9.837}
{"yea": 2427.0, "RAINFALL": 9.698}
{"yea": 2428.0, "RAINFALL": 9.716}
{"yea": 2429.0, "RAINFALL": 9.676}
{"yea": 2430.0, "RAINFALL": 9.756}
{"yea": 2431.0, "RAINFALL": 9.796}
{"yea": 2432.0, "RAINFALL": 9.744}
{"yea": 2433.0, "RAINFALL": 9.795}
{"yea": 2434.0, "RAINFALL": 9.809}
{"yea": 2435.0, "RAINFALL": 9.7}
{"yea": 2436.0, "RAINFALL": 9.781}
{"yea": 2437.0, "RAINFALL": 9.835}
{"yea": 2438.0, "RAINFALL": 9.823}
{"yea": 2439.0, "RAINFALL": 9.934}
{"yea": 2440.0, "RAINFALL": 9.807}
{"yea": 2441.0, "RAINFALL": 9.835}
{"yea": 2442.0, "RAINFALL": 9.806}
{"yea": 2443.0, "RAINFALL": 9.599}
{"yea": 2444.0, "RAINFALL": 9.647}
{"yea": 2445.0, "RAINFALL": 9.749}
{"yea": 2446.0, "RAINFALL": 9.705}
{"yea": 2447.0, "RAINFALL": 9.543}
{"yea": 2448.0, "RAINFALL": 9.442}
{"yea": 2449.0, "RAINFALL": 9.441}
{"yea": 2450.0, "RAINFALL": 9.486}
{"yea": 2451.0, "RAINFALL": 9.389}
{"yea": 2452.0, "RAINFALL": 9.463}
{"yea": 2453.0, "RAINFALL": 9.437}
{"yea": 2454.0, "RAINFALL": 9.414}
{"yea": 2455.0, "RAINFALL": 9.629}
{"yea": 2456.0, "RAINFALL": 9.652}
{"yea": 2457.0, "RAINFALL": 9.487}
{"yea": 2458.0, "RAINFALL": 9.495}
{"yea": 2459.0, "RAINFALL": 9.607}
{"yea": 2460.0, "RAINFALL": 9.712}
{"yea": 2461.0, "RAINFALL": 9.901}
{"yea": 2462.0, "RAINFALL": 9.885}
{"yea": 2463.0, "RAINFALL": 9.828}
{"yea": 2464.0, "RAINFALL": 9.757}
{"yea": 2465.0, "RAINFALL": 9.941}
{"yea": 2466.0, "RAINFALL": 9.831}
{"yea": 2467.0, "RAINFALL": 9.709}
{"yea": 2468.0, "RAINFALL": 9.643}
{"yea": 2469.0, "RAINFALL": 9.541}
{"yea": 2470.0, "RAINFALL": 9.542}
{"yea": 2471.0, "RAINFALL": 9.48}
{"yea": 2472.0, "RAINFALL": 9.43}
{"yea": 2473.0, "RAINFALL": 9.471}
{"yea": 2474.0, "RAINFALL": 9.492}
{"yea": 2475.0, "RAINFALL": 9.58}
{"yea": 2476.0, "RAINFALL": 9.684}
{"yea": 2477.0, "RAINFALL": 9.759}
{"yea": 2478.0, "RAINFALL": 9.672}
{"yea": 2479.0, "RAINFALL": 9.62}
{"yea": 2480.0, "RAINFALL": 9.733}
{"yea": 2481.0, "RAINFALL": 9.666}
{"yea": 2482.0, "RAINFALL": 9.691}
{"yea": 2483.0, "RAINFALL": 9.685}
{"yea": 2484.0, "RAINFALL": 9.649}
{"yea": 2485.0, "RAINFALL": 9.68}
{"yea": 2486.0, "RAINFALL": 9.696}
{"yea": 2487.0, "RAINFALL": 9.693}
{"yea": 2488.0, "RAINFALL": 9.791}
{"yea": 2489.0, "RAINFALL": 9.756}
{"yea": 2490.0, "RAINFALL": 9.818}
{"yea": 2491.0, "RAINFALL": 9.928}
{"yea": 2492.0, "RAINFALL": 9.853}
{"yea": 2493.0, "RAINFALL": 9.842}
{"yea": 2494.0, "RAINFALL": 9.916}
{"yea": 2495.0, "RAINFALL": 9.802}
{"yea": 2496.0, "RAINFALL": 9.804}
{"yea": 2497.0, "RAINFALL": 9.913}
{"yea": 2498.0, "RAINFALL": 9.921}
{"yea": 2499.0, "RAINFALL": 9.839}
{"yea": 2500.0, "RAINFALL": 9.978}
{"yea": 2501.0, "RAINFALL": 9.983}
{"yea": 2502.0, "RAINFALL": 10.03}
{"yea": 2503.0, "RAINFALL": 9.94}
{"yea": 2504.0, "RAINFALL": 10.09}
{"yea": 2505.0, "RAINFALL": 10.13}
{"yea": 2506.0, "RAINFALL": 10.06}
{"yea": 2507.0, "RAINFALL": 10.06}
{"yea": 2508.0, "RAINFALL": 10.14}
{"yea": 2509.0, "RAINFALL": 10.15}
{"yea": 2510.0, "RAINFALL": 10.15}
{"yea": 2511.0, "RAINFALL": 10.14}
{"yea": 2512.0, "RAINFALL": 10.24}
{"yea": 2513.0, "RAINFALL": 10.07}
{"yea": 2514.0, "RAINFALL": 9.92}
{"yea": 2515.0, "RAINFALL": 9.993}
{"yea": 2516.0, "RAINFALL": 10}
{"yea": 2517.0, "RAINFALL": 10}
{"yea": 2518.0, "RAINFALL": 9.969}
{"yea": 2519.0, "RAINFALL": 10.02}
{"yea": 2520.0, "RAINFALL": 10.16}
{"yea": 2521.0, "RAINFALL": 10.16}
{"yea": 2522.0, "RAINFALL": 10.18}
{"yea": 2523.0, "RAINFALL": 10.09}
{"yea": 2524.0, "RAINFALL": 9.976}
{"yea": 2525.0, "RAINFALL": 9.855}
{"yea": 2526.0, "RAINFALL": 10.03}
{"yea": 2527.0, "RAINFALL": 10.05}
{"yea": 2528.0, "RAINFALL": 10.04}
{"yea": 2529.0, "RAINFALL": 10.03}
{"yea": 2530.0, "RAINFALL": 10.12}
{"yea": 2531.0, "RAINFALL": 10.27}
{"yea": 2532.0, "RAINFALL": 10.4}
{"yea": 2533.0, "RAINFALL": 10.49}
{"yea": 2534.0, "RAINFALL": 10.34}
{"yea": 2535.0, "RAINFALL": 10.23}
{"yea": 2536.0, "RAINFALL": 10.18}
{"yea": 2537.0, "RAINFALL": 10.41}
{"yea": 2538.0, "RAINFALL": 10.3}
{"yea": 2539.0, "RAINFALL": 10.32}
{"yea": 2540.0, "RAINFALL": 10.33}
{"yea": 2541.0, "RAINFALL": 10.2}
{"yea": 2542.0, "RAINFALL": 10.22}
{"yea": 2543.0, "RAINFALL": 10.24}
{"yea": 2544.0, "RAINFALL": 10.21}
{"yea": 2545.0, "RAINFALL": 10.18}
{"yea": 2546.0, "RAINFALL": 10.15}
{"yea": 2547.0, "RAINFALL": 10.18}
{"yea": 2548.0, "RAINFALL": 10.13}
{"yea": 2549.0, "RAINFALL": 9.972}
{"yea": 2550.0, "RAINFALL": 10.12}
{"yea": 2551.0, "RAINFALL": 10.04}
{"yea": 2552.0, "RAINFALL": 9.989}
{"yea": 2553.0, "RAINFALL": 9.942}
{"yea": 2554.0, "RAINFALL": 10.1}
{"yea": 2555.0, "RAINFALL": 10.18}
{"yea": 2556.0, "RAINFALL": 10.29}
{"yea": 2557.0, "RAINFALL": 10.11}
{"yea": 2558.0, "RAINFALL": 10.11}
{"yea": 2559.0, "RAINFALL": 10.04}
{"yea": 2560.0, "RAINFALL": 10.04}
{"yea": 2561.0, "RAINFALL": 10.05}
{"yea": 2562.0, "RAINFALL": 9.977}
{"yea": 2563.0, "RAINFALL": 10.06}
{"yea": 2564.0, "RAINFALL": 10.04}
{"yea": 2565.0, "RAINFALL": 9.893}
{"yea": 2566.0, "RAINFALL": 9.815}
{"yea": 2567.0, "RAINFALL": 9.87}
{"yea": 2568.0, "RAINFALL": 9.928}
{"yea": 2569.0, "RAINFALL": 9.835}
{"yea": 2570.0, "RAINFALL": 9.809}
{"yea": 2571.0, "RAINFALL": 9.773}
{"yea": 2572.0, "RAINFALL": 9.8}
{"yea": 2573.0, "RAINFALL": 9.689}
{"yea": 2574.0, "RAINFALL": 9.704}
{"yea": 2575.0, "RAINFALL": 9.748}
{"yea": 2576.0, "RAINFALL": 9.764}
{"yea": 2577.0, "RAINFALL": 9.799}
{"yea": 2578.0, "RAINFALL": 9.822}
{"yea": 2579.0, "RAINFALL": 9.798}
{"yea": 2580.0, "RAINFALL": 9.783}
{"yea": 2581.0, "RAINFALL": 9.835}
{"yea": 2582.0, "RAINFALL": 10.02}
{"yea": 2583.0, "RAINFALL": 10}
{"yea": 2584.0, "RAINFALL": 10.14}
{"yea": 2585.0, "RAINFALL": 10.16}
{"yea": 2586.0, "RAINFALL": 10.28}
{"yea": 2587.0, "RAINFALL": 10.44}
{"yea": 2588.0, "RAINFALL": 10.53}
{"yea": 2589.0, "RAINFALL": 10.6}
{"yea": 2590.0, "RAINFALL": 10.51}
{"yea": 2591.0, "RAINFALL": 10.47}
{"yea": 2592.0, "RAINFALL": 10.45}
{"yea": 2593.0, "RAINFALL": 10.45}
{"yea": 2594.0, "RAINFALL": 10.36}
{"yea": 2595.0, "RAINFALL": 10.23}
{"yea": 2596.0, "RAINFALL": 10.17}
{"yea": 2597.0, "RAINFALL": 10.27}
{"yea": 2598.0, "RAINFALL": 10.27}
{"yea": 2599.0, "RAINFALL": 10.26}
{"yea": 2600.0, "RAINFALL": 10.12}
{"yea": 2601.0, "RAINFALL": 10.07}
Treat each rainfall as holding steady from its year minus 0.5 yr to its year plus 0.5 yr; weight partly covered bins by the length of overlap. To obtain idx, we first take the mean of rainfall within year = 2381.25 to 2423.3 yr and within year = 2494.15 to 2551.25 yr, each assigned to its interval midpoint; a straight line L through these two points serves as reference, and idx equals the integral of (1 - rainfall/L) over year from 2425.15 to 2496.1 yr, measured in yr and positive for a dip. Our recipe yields 2.9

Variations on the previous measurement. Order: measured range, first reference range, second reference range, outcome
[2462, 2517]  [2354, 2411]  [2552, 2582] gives 0.39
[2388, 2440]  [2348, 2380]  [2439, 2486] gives -2.32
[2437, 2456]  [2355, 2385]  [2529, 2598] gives 0.36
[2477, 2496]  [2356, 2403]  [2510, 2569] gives 0.51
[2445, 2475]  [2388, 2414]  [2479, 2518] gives 1.28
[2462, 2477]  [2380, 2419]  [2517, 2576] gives 0.65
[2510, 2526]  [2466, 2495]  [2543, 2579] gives -0.38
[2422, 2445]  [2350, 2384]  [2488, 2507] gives -0.07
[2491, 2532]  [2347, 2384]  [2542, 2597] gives -0.36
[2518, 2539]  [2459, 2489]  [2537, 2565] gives -0.35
